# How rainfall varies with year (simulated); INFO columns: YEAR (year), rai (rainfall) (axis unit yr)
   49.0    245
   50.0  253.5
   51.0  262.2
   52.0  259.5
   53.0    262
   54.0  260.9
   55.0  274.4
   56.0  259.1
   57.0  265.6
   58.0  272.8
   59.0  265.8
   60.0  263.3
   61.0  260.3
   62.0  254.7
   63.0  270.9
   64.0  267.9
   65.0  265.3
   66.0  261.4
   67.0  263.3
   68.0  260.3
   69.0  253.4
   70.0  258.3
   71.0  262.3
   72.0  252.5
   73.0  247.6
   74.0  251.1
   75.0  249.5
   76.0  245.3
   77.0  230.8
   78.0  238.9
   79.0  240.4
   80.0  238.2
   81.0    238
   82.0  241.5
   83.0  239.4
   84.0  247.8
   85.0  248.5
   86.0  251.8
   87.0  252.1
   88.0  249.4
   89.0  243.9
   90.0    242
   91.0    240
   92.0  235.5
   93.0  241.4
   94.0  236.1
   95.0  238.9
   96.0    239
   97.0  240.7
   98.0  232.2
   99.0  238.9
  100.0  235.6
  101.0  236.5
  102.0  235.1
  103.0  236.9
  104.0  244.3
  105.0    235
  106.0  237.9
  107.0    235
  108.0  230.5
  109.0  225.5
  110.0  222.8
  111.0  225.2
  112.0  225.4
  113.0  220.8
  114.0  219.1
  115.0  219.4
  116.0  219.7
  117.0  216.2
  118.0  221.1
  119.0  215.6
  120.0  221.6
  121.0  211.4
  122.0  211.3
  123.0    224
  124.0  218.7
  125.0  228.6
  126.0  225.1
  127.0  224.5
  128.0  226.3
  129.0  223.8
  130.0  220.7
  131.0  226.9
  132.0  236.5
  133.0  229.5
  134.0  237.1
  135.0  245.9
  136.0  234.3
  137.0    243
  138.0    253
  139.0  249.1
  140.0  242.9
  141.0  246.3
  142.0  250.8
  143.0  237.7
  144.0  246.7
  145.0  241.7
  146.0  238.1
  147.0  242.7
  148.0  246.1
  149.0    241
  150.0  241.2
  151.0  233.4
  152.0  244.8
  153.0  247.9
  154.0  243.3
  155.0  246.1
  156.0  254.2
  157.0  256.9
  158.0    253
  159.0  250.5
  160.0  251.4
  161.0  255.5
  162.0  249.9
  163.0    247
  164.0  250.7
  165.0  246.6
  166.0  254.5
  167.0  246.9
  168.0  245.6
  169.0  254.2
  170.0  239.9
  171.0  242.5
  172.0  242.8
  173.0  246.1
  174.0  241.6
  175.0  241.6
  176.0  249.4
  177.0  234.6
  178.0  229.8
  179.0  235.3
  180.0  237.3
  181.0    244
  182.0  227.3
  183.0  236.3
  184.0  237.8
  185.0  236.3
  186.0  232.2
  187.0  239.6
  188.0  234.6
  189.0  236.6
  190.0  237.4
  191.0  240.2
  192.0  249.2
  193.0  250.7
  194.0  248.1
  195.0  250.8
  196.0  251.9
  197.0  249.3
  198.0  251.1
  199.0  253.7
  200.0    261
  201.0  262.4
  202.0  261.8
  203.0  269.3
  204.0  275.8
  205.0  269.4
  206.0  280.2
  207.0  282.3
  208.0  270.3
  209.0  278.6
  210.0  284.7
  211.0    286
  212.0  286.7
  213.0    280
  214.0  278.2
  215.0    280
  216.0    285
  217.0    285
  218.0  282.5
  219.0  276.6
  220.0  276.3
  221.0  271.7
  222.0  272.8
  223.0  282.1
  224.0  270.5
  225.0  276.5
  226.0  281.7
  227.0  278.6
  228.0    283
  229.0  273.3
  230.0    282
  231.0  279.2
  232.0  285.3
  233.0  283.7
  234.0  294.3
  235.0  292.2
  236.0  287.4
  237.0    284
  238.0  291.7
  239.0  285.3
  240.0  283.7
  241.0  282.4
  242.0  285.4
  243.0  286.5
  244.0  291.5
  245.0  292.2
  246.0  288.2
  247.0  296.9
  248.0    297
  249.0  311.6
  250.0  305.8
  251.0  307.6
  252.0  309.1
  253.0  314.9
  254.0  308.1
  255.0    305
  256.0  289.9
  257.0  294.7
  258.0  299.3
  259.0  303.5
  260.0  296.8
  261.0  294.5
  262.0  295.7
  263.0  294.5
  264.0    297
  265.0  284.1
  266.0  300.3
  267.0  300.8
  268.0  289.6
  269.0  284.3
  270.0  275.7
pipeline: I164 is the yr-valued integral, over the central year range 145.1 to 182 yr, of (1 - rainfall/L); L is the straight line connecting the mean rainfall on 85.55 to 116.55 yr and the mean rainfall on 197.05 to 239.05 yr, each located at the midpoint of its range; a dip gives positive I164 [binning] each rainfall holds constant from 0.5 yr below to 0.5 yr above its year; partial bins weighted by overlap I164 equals 1.8 yr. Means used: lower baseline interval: 235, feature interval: 245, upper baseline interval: 278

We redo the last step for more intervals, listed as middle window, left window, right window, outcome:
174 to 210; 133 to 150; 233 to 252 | 2.4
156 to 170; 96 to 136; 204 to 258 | 0.1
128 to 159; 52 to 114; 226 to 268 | 2.6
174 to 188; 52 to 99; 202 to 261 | 1.9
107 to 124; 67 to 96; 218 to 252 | 2.2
